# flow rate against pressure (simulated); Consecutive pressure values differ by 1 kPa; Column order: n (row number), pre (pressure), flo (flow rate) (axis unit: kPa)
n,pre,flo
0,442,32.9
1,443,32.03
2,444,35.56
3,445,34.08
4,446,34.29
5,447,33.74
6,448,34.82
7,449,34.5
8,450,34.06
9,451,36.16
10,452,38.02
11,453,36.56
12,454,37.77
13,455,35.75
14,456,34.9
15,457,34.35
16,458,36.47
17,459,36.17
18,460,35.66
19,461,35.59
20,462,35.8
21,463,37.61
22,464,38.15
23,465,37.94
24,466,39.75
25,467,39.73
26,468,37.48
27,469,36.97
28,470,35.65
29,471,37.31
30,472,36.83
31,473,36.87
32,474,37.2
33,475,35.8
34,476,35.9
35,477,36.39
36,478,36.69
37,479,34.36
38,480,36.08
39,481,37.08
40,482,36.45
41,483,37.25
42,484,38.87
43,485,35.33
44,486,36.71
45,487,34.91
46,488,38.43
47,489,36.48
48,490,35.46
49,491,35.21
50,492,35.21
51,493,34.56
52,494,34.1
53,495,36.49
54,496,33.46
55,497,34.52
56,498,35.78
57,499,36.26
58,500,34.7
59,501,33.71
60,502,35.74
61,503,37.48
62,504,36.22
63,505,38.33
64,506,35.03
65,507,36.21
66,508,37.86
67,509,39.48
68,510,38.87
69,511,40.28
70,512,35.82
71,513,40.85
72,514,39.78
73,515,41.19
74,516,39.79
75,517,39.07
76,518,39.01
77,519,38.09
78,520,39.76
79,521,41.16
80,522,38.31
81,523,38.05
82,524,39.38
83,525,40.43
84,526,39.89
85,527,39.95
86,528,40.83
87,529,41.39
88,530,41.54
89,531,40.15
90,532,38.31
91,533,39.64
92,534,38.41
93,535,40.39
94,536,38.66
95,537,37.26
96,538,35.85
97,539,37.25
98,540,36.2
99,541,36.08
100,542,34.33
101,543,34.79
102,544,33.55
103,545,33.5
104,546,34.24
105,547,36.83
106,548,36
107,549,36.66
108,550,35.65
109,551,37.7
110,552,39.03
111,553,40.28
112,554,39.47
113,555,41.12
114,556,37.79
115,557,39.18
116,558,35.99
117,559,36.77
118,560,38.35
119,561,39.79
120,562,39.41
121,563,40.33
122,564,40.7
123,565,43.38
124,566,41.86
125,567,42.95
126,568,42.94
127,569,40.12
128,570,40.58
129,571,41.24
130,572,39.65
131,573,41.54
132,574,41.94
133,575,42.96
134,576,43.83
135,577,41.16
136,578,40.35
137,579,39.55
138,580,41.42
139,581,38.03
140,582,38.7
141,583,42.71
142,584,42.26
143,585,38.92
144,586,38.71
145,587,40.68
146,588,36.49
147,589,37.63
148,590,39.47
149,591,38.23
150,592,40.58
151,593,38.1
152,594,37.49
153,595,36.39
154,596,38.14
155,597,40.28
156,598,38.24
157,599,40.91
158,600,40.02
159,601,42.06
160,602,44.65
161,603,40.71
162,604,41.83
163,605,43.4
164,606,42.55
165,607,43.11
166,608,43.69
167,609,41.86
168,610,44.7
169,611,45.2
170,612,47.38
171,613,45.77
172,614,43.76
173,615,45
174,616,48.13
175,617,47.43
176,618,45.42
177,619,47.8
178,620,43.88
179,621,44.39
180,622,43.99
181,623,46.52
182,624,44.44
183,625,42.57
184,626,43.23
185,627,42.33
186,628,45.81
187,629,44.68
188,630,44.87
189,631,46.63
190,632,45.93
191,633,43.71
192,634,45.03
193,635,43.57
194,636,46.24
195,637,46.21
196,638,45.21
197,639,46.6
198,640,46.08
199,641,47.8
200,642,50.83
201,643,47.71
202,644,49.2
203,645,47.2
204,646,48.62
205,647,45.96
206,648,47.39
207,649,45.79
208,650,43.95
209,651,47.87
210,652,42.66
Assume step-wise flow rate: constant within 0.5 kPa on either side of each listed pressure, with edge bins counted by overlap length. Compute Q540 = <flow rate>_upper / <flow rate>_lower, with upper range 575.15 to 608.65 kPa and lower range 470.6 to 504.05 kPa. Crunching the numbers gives 1.12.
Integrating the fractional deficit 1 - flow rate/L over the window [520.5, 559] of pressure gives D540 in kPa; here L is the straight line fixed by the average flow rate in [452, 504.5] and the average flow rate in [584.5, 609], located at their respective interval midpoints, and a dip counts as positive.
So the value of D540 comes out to 0.3 kPa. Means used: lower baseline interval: 36.3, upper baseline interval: 40.1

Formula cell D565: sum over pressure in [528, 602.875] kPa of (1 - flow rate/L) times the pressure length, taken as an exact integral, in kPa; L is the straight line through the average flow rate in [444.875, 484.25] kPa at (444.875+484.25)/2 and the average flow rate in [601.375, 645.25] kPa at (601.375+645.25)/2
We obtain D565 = 5.0 kPa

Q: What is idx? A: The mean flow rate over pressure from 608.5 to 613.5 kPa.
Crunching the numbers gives 45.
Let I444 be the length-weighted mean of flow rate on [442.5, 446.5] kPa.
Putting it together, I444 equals 34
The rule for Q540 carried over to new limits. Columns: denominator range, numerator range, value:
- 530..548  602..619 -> 1.21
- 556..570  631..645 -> 1.16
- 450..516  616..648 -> 1.25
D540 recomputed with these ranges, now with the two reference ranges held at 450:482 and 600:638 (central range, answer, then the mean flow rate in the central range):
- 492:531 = 1.0 kPa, 38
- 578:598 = 1.7 kPa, 39.2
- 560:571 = 0.2 kPa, 41.1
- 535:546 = 1.2 kPa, 35.9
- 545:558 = 1.1 kPa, 37.6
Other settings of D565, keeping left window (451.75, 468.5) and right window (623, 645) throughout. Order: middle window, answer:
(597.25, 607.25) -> 0.6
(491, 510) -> 1.5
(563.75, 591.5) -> 1.4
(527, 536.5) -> 0.1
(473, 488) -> 0.6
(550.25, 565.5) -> 1.0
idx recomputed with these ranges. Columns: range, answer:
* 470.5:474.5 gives 37.1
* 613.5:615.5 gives 44.4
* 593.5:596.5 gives 37.3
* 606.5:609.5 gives 42.9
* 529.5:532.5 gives 40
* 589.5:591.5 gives 38.8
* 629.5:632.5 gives 45.8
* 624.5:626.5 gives 42.9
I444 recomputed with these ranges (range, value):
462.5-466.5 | 38.4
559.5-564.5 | 39.7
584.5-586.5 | 38.8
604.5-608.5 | 43.2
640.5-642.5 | 49.3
